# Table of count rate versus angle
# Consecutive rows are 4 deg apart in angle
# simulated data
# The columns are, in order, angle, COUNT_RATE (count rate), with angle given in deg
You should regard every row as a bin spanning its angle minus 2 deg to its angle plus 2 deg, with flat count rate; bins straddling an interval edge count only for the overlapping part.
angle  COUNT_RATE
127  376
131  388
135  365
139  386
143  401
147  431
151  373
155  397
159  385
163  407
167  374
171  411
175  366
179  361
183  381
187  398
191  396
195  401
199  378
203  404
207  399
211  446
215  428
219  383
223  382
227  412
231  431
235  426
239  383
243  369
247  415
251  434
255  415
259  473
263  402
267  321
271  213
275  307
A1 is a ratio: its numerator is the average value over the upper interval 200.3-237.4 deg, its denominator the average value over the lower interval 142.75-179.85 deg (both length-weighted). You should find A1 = 1.05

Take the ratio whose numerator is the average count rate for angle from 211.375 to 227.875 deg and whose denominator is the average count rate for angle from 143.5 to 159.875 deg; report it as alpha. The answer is 1.0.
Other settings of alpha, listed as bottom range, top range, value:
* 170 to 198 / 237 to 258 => 1.05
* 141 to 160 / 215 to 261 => 1.03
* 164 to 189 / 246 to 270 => 1.05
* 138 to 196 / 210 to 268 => 1.05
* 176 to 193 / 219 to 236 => 1.07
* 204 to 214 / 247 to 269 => 0.97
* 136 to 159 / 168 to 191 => 0.97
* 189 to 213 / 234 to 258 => 1.01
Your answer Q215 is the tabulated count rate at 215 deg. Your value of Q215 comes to 428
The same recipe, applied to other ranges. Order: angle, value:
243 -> 369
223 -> 382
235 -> 426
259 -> 473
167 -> 374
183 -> 381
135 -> 365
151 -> 373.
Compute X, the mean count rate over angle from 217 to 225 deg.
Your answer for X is 382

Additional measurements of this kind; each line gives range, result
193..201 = 390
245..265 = 428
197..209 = 394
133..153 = 391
